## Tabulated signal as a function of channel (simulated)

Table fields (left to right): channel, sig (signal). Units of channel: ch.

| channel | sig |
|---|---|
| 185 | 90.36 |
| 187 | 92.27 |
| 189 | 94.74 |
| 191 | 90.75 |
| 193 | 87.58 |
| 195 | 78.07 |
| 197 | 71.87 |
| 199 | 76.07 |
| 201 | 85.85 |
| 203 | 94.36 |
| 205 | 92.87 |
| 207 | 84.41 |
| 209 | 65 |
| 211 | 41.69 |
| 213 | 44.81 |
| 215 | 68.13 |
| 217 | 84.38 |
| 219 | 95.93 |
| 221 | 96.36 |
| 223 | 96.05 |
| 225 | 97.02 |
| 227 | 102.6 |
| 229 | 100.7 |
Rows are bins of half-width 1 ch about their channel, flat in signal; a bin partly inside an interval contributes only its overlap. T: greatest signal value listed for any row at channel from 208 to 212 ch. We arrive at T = 65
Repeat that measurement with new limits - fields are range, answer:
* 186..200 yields 94.74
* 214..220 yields 95.93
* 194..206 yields 94.36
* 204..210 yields 92.87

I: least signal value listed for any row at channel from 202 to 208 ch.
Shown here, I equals 84.41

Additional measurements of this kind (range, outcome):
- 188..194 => 87.58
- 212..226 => 44.81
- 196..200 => 71.87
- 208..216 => 41.69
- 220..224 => 96.05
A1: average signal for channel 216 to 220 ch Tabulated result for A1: 90.2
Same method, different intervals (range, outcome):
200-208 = 89.4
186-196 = 88.7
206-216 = 60.8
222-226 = 96.5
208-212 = 53.3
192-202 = 79.9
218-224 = 96.1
